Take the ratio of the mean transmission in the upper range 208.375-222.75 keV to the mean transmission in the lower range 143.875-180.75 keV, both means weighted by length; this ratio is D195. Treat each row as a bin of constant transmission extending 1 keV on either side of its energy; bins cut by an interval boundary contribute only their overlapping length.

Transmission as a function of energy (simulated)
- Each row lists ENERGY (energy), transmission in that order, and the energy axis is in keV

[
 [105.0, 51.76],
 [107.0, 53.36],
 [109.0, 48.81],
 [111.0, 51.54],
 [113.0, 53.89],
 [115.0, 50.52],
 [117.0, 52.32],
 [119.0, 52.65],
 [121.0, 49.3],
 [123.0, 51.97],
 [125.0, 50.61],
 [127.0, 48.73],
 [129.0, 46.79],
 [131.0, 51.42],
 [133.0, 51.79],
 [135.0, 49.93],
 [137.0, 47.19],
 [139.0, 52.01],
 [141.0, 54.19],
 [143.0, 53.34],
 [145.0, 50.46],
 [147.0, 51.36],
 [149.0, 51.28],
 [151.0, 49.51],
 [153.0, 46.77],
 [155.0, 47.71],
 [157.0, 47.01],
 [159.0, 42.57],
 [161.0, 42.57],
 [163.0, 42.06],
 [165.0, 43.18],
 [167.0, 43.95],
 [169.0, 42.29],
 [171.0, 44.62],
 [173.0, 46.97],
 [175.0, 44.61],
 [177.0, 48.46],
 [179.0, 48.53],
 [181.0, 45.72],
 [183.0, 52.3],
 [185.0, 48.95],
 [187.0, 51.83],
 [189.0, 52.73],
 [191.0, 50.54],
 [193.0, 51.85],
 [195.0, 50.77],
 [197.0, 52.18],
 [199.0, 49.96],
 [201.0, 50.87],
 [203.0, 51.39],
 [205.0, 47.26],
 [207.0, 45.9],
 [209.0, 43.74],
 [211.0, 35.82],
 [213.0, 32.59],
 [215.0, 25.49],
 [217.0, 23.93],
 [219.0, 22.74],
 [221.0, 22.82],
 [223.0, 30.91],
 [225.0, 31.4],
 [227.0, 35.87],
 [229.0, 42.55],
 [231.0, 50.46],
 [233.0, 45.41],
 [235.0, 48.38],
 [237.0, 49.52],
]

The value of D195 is 0.6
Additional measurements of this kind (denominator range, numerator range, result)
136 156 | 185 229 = 0.82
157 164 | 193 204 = 1.19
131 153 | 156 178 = 0.87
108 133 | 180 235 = 0.84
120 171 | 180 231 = 0.87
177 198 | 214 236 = 0.68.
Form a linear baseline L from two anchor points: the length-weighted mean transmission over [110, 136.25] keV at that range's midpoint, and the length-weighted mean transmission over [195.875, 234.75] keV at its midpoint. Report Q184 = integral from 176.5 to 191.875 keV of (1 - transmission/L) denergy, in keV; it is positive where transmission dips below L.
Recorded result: -2.4 keV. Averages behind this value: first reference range 50.8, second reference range 39.2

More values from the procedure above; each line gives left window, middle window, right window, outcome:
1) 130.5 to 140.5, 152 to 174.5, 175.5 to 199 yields 2.6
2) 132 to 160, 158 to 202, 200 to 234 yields -4.0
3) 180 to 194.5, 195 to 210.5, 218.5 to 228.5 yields -2.5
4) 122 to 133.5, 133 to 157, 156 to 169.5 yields -1.8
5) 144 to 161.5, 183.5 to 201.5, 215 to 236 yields -4.6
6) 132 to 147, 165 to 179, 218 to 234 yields 0.0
